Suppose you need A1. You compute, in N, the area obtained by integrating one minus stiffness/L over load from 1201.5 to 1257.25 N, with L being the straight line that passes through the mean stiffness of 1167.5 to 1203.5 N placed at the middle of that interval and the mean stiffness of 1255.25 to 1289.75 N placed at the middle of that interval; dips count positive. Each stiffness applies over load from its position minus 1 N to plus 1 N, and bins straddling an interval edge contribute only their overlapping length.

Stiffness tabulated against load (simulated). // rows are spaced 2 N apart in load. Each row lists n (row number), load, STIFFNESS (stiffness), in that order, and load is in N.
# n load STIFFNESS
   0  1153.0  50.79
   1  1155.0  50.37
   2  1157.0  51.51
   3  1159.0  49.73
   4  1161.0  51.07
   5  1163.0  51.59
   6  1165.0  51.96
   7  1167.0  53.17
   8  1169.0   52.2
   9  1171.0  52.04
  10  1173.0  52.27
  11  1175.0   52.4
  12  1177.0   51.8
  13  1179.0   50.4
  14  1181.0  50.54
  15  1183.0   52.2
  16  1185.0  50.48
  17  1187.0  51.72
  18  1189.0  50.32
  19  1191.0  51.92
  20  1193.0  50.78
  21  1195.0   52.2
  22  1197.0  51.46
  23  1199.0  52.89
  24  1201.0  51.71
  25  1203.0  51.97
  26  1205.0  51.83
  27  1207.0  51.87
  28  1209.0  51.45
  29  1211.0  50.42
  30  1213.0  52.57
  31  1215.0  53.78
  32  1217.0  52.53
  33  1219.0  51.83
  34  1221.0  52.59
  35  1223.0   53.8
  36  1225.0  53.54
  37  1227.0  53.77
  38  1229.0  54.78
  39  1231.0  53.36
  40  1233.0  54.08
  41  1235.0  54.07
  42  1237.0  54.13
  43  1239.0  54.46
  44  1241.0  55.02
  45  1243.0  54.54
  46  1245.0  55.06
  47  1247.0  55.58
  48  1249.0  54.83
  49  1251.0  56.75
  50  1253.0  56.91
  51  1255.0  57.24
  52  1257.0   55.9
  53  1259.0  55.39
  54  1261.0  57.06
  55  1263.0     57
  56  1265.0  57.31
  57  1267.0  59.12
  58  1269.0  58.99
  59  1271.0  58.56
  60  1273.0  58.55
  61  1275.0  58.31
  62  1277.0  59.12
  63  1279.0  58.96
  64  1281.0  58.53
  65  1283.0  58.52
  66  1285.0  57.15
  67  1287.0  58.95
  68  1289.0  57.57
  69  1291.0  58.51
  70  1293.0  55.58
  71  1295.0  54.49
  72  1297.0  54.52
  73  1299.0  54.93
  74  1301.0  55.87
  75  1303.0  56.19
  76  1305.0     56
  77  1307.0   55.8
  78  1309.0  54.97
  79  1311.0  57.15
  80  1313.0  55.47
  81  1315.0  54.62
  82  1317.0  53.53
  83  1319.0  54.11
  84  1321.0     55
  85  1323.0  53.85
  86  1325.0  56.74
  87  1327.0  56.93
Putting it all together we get 1.0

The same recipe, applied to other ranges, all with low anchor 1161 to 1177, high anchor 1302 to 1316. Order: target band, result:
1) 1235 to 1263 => -0.7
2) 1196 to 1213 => 0.4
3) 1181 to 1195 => 0.4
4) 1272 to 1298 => -1.2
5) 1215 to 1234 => 0.1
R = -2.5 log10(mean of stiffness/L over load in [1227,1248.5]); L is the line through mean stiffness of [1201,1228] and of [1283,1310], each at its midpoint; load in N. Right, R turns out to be -0.02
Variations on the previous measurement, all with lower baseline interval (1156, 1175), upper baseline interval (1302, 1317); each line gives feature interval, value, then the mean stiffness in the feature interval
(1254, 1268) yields -0.05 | 57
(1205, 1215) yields 0.02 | 51.8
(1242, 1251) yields -0.03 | 55.2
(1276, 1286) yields -0.07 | 58.5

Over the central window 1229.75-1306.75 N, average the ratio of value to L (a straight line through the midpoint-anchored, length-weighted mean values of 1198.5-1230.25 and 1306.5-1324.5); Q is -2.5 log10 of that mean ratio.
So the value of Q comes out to -0.052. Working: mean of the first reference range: 52.6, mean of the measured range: 56.5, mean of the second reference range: 55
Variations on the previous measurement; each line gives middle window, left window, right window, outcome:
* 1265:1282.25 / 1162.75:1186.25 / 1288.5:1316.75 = -0.073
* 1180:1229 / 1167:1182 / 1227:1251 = 0.021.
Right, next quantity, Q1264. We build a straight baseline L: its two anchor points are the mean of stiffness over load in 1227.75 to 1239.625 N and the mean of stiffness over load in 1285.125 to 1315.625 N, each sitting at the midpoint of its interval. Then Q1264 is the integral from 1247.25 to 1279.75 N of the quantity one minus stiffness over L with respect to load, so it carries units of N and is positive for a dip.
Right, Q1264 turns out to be -1.4 N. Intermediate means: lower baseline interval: 54.1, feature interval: 57.4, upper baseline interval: 56.1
